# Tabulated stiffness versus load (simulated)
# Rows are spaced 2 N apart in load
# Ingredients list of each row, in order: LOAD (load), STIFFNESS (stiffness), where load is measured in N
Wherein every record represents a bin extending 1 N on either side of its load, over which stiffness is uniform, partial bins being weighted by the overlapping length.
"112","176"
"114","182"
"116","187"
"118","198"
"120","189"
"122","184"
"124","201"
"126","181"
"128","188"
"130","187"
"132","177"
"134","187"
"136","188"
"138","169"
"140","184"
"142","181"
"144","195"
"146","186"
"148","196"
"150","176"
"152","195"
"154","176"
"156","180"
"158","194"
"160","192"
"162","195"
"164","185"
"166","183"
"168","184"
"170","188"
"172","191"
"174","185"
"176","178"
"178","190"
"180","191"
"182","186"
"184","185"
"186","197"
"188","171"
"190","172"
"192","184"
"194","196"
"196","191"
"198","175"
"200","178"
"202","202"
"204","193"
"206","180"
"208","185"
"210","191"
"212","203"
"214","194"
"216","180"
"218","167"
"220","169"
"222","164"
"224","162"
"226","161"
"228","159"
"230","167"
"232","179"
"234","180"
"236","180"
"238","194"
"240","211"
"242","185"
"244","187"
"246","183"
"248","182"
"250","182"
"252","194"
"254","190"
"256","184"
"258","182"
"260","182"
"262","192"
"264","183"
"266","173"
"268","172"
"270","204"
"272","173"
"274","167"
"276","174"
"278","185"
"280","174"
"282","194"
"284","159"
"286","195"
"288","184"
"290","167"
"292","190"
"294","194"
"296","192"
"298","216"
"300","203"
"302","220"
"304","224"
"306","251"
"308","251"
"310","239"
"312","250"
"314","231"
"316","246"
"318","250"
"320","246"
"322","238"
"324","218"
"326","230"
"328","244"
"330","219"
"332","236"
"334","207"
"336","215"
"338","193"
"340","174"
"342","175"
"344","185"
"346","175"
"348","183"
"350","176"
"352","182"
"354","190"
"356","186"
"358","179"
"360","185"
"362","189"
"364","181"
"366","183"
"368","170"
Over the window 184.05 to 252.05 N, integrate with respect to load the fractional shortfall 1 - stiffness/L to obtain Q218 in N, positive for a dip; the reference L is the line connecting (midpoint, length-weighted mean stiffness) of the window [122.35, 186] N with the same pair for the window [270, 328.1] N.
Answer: 5.0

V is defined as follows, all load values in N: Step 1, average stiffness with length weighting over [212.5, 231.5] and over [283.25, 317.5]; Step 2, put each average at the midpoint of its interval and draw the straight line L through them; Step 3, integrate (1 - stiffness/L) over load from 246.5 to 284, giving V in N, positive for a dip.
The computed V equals 2.3 N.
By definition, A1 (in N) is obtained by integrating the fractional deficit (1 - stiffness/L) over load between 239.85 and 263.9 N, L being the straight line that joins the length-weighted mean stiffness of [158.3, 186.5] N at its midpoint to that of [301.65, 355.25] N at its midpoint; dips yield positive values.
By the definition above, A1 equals 1.8 N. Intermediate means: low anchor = 188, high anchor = 216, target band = 187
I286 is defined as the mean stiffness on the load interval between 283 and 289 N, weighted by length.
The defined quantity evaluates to 179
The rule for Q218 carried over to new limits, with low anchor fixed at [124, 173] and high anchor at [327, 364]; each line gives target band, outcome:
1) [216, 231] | 1.9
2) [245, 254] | 0.2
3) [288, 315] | -3.4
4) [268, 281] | 0.8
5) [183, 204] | 0.3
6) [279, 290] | 0.7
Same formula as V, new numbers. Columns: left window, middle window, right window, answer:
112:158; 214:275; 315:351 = 6.2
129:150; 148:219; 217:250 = -2.0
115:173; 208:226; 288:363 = 1.6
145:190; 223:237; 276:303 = 1.4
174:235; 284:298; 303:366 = 1.0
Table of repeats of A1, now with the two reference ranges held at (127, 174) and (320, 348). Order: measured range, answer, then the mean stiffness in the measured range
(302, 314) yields -2.01 N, 240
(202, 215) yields 0.09 N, 192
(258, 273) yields 1.32 N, 183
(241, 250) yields 0.63 N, 184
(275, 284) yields 1.02 N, 179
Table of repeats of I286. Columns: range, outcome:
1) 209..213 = 197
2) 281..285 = 176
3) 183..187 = 191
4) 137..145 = 182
